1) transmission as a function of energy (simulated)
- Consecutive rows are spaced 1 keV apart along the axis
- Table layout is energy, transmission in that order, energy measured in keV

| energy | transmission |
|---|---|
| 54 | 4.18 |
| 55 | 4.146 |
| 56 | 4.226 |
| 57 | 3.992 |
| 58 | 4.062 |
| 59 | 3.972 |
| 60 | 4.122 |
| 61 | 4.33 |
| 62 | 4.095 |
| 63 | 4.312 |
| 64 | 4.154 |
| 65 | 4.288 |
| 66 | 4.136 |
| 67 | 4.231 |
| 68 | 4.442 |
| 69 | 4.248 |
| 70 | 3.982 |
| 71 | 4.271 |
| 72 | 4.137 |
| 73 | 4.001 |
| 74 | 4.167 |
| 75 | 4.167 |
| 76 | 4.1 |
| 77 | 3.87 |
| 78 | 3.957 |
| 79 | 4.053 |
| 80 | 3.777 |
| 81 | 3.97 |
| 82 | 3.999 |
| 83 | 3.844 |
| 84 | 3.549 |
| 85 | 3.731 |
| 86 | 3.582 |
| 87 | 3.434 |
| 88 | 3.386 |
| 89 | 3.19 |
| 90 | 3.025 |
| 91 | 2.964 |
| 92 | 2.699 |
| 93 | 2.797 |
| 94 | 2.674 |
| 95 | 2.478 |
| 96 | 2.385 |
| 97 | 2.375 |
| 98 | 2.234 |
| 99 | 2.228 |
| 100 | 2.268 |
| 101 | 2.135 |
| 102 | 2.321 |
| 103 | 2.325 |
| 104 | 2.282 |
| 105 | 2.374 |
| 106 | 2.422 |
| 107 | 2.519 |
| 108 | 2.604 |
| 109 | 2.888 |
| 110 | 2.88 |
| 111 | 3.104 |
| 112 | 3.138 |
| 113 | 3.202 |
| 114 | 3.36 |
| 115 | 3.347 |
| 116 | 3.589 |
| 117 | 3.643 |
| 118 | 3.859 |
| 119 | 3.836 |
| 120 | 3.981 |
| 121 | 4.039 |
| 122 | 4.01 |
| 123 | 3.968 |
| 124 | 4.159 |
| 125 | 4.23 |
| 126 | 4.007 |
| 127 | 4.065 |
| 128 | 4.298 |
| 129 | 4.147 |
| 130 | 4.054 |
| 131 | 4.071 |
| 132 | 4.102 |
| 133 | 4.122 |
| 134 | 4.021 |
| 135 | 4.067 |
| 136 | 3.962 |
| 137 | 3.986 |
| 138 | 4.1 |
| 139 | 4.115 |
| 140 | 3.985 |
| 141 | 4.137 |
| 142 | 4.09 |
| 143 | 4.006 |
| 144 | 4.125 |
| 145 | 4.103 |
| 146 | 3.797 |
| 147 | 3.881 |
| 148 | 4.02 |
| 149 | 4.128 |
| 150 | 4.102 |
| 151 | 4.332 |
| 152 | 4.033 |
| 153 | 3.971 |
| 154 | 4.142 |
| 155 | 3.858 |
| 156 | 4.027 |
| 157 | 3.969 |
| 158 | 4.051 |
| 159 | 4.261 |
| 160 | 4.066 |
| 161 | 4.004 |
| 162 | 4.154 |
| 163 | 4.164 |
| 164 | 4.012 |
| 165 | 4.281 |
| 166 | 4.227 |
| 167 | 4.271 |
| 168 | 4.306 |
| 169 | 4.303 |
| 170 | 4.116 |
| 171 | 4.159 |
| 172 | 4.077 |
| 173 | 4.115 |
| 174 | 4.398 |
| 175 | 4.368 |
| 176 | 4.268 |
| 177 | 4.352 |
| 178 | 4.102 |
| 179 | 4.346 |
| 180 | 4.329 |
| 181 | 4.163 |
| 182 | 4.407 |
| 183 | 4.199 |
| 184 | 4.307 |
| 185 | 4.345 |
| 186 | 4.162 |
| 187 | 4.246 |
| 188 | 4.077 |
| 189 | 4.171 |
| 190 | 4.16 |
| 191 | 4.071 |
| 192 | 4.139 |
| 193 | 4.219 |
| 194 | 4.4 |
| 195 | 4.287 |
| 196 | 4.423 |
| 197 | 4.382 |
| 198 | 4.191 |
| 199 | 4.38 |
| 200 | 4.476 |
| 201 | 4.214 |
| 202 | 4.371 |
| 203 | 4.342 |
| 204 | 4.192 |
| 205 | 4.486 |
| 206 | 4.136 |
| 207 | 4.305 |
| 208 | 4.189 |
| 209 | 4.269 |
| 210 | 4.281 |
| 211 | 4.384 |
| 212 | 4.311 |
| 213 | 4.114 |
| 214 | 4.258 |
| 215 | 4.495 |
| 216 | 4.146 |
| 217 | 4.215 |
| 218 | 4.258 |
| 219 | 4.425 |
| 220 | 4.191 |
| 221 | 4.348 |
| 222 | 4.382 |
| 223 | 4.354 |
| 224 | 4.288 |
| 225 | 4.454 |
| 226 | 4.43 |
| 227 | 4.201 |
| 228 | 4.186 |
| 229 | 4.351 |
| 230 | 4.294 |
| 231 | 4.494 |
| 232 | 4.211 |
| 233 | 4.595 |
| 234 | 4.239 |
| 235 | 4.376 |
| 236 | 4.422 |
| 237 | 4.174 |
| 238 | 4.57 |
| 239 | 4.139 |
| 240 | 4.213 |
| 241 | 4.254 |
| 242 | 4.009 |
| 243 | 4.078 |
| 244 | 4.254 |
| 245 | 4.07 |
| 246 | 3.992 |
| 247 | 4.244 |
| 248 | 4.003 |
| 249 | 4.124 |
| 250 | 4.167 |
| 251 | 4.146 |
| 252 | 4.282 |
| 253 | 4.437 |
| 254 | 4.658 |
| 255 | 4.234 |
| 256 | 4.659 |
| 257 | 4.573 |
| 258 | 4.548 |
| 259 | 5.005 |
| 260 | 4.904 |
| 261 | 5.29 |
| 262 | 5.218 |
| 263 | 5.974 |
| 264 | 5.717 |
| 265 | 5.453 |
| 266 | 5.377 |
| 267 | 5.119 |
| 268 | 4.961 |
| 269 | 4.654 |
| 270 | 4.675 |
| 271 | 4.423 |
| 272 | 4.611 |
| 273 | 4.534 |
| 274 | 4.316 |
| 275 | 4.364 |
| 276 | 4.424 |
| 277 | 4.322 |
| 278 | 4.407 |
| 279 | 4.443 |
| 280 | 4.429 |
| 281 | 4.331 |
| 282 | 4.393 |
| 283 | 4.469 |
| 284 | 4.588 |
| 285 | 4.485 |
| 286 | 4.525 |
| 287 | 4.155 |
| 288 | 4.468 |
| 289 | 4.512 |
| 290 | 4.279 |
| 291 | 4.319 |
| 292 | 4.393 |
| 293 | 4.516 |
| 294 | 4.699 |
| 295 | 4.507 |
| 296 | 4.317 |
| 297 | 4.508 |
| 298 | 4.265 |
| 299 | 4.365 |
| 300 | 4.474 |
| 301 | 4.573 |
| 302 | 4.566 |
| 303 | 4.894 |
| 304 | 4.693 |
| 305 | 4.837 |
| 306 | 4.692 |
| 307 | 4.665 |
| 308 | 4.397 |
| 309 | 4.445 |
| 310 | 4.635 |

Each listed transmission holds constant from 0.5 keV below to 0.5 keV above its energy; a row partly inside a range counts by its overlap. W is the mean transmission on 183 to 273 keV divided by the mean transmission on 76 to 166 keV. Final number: 1.23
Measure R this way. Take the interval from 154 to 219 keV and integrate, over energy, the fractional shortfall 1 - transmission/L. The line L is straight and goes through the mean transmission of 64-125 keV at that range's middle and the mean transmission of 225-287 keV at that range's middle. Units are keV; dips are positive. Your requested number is -3.4 keV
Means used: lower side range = 3.39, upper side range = 4.51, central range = 4.23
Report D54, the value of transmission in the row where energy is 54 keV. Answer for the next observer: 4.18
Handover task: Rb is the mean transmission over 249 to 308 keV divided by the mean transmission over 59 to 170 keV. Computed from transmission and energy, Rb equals 1.24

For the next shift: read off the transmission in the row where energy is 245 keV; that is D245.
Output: 4.07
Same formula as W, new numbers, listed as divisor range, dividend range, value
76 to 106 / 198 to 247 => 1.41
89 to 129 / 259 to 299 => 1.50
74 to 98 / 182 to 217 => 1.26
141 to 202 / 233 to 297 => 1.08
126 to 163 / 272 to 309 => 1.10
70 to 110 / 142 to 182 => 1.31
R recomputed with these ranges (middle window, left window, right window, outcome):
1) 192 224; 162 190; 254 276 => 1.1 keV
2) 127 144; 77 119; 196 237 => -3.1 keV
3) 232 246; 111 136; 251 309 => 0.6 keV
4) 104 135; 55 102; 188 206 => 2.1 keV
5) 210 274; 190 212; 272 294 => -1.7 keV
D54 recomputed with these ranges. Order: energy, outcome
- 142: 4.09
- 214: 4.258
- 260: 4.904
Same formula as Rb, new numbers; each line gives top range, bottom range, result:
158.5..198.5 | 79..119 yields 1.40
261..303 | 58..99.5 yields 1.27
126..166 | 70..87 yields 1.04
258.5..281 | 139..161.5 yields 1.19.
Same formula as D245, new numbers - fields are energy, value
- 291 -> 4.319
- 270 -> 4.675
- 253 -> 4.437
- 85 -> 3.731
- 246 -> 3.992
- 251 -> 4.146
